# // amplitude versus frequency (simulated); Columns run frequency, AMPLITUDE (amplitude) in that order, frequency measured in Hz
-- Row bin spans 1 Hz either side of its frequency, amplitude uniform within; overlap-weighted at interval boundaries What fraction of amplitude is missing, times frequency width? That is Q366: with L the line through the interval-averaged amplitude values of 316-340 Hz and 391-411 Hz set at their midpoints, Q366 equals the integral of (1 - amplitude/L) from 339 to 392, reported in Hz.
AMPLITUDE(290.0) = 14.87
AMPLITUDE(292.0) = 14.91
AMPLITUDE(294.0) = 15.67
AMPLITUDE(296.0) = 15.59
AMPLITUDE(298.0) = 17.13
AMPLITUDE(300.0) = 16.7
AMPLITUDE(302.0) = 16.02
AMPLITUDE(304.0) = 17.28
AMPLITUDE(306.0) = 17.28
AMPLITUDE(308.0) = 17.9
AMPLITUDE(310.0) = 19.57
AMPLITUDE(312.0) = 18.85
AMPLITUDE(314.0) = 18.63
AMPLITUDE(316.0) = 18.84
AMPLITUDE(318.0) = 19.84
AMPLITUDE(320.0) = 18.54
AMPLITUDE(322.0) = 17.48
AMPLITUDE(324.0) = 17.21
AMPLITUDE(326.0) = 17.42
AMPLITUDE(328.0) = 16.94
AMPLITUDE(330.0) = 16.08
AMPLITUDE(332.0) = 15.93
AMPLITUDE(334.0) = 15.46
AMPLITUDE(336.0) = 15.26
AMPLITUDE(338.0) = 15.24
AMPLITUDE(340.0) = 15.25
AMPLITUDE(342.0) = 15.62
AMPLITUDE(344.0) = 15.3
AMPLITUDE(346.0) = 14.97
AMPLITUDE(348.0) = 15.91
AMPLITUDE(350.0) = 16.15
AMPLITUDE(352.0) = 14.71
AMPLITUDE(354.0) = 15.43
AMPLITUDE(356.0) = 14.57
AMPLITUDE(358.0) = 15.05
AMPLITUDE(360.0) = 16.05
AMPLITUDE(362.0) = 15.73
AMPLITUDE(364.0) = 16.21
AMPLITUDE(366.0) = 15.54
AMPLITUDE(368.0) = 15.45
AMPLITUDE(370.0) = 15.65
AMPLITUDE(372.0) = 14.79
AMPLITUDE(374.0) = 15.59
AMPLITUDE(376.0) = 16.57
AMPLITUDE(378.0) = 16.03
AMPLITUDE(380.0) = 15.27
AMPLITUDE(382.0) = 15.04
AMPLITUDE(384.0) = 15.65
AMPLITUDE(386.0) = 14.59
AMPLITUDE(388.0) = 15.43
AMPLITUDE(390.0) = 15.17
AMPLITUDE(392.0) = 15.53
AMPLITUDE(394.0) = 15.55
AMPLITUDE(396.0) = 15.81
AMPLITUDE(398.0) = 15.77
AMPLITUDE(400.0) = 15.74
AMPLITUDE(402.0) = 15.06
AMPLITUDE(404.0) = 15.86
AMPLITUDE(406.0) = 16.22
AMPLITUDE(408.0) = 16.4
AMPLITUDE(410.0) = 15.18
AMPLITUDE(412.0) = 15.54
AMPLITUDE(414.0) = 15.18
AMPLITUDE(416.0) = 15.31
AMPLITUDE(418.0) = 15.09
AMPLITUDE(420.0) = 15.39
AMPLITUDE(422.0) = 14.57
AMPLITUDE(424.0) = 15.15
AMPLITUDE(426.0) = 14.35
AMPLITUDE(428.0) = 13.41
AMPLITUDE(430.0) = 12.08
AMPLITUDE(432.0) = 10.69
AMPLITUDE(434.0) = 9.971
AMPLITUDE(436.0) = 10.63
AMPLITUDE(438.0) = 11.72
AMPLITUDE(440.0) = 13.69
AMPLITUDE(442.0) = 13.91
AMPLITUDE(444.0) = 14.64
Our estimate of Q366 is 2.7 Hz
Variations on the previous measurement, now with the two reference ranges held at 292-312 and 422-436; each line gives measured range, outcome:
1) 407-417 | -1.8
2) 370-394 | -2.0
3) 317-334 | -1.2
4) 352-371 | -0.7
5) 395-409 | -2.4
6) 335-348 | 0.3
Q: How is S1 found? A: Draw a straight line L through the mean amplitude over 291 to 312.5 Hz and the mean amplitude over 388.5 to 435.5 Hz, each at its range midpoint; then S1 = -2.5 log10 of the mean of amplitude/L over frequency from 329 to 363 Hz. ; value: 0.04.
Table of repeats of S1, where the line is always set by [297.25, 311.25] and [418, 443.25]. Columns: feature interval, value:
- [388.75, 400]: -0.092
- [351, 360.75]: 0.036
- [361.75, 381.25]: -0.040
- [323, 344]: 0.029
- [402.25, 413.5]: -0.140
